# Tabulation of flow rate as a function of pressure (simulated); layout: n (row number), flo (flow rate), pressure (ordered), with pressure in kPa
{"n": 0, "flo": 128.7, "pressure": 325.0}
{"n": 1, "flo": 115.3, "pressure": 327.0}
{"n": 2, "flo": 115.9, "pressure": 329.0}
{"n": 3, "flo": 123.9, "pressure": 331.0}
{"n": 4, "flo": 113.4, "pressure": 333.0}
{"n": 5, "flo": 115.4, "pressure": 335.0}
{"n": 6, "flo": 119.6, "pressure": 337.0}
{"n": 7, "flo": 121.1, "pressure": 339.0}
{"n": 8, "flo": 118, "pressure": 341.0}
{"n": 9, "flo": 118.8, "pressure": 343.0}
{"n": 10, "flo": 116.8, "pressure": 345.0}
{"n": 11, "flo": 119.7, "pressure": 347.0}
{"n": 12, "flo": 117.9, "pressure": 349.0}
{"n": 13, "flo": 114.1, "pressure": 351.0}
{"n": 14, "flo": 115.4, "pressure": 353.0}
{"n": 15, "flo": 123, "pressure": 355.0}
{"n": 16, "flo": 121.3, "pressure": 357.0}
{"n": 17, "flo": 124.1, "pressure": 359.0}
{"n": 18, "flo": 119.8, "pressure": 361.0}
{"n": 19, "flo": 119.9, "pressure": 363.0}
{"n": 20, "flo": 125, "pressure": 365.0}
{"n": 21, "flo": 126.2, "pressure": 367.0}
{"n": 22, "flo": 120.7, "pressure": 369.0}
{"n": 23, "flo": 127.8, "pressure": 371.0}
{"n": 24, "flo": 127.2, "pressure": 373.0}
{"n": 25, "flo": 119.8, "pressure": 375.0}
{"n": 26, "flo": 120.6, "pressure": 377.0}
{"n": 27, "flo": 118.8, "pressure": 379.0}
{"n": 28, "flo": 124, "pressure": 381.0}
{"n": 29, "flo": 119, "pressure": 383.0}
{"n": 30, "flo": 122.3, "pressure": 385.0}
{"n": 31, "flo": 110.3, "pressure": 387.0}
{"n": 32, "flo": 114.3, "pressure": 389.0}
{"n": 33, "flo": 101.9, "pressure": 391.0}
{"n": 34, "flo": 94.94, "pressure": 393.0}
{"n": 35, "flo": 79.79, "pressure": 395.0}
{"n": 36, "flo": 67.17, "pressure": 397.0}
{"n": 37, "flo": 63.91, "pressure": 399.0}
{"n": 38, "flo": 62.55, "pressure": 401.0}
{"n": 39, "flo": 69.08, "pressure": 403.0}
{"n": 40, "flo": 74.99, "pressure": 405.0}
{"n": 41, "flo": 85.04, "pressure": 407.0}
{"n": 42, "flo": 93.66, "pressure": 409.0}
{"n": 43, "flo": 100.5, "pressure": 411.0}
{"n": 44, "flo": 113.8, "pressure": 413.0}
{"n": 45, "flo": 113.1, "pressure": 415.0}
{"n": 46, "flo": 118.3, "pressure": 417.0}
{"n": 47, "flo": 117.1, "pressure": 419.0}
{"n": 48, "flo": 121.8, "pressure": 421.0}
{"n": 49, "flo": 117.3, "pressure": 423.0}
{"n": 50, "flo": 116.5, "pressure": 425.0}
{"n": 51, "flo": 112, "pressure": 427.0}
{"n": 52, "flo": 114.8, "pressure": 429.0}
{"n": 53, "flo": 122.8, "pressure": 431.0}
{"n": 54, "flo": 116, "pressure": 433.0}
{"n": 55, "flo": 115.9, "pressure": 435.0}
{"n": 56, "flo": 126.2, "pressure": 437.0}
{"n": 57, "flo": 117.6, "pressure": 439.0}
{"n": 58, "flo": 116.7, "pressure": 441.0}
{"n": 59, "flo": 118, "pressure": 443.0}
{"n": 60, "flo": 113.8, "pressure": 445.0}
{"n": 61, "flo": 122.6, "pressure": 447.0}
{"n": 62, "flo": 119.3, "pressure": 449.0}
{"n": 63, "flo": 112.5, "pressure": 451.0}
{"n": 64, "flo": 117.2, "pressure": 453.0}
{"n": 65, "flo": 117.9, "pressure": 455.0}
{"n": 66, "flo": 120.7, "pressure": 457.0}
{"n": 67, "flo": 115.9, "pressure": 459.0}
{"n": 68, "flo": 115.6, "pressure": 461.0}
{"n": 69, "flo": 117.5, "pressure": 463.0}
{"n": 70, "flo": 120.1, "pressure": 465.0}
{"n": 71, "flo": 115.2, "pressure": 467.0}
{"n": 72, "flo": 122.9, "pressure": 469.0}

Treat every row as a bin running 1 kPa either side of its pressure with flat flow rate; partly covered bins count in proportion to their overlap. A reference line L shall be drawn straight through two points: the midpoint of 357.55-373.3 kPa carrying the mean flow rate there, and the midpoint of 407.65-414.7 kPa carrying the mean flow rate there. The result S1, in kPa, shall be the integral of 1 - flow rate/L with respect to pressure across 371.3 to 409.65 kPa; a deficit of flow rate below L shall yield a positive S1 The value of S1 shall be 4.8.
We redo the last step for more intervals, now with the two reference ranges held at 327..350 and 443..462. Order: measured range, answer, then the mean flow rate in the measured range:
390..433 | 6.96 kPa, 98.6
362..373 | -0.59 kPa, 124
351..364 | -0.23 kPa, 120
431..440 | -0.15 kPa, 119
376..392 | 0.19 kPa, 116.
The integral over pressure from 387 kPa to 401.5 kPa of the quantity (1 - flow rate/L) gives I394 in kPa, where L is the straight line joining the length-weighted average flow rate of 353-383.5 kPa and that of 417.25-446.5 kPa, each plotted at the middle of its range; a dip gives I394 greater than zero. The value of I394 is 4.1 kPa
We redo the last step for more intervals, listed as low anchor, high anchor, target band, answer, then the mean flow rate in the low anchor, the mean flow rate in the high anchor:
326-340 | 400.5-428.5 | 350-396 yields -2.85 kPa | 118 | 102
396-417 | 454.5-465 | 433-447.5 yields -1.68 kPa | 86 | 118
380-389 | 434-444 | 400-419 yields 4.00 kPa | 118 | 119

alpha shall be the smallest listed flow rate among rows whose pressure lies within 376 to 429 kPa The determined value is 62.55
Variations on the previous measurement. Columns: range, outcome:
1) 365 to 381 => 118.8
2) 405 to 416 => 74.99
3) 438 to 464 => 112.5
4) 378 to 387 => 110.3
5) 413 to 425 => 113.1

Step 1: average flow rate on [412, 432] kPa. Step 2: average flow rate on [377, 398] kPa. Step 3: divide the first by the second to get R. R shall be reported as 1.10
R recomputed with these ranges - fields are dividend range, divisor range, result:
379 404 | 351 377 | 0.78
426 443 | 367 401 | 1.10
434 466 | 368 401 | 1.10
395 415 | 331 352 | 0.70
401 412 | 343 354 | 0.71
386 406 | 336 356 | 0.71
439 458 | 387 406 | 1.43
